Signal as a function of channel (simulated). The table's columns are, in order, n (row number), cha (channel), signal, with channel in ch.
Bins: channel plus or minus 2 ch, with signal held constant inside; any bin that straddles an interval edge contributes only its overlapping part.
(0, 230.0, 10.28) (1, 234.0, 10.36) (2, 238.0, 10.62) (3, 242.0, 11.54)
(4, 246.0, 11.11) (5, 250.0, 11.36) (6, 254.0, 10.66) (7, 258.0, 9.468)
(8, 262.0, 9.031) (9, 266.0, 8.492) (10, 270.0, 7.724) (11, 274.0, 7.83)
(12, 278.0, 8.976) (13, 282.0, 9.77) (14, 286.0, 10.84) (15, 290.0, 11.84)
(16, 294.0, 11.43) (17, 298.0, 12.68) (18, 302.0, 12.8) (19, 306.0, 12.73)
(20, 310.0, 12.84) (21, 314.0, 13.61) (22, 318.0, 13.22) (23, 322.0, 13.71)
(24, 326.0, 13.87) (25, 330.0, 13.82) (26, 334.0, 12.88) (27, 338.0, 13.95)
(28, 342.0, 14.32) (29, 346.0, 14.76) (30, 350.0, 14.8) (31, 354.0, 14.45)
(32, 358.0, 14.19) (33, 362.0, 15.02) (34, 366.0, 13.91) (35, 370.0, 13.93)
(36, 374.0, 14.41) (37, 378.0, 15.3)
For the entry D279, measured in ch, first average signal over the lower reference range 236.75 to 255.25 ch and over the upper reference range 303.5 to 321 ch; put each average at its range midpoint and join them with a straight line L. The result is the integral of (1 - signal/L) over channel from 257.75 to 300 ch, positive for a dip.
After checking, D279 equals 8.00 ch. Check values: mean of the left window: 11.1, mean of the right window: 13.1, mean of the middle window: 9.84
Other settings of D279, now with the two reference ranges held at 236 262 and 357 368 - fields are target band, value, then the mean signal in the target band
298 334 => -1.13 ch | 13.3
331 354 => -0.70 ch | 14.2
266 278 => 3.49 ch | 8.1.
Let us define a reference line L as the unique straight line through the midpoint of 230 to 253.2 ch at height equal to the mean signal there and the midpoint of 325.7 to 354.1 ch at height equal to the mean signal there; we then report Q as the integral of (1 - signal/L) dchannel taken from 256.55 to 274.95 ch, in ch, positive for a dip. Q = 5.0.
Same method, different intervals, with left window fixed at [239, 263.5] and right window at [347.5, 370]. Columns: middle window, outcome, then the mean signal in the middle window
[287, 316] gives -0.3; 12.5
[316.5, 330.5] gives -0.5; 13.7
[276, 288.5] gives 1.9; 9.94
